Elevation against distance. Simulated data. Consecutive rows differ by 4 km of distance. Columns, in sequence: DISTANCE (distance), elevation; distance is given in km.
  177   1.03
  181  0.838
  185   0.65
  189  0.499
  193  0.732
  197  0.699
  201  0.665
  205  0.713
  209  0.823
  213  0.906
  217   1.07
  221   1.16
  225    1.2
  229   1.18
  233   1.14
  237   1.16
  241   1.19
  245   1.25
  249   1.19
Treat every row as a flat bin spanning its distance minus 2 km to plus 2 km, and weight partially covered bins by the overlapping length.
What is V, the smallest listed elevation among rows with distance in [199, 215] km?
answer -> 0.665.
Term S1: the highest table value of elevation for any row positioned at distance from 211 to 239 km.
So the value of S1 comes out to 1.2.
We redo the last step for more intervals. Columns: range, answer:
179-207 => 0.838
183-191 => 0.65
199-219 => 1.07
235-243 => 1.19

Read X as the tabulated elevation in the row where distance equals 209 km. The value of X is 0.823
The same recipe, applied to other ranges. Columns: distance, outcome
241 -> 1.19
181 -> 0.838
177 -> 1.03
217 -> 1.07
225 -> 1.2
